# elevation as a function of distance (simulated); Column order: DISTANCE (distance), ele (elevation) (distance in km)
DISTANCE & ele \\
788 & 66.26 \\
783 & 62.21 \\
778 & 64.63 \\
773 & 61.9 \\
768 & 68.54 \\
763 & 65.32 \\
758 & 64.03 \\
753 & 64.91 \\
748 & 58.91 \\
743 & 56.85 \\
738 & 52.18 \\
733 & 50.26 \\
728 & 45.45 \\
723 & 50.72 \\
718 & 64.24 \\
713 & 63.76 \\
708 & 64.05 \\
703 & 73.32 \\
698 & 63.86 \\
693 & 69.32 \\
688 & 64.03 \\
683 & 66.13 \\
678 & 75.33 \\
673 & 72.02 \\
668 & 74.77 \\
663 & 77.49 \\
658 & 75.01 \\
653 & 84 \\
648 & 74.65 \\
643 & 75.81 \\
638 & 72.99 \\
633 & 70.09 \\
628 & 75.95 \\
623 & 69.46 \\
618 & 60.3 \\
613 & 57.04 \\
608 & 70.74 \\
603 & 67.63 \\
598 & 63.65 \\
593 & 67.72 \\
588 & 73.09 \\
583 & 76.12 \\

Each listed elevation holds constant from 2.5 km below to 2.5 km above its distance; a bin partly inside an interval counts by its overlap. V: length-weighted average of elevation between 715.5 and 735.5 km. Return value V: 52.7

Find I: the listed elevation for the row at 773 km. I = 61.9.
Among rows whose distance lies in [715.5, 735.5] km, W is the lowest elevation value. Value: 45.45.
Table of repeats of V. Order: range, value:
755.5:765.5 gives 64.7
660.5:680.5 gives 74.9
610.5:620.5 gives 58.7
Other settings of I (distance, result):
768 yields 68.54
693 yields 69.32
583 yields 76.12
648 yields 74.65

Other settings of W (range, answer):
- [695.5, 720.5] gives 63.76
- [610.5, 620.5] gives 57.04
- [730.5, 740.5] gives 50.26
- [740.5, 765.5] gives 56.85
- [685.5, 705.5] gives 63.86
